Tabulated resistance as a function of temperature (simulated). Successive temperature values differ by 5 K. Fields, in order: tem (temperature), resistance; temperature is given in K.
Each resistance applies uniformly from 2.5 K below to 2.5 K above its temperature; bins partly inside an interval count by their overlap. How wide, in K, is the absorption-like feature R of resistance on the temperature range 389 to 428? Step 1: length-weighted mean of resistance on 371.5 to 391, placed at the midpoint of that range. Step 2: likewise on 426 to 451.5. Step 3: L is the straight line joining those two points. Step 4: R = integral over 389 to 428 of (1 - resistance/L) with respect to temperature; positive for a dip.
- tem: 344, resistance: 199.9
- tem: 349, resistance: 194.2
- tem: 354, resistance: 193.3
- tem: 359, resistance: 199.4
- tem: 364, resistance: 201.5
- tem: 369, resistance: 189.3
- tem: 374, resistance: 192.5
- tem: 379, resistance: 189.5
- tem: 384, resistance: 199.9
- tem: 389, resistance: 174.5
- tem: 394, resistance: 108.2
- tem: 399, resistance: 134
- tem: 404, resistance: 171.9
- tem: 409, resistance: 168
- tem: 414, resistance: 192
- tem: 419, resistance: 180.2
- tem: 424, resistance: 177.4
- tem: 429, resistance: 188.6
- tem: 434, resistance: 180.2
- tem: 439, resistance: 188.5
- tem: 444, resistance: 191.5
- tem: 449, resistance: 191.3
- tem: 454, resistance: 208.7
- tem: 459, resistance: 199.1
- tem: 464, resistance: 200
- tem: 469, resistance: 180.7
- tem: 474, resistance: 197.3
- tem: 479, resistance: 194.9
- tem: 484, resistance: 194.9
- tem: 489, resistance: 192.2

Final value 5.19 K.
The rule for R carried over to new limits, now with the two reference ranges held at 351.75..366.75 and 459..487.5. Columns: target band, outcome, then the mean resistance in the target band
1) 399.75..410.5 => 1.8 K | 164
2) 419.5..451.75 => 1.5 K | 186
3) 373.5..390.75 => 0.7 K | 189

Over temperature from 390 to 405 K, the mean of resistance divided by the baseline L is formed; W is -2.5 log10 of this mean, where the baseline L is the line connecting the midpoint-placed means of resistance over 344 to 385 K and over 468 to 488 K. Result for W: 0.370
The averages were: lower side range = 195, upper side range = 193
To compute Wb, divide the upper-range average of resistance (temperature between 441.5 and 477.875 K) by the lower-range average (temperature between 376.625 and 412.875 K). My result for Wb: 1.19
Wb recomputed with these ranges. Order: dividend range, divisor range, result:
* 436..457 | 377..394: 1.11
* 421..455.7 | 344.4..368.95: 0.96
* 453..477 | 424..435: 1.07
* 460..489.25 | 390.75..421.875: 1.21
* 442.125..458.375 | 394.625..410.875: 1.30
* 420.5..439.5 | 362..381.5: 0.95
